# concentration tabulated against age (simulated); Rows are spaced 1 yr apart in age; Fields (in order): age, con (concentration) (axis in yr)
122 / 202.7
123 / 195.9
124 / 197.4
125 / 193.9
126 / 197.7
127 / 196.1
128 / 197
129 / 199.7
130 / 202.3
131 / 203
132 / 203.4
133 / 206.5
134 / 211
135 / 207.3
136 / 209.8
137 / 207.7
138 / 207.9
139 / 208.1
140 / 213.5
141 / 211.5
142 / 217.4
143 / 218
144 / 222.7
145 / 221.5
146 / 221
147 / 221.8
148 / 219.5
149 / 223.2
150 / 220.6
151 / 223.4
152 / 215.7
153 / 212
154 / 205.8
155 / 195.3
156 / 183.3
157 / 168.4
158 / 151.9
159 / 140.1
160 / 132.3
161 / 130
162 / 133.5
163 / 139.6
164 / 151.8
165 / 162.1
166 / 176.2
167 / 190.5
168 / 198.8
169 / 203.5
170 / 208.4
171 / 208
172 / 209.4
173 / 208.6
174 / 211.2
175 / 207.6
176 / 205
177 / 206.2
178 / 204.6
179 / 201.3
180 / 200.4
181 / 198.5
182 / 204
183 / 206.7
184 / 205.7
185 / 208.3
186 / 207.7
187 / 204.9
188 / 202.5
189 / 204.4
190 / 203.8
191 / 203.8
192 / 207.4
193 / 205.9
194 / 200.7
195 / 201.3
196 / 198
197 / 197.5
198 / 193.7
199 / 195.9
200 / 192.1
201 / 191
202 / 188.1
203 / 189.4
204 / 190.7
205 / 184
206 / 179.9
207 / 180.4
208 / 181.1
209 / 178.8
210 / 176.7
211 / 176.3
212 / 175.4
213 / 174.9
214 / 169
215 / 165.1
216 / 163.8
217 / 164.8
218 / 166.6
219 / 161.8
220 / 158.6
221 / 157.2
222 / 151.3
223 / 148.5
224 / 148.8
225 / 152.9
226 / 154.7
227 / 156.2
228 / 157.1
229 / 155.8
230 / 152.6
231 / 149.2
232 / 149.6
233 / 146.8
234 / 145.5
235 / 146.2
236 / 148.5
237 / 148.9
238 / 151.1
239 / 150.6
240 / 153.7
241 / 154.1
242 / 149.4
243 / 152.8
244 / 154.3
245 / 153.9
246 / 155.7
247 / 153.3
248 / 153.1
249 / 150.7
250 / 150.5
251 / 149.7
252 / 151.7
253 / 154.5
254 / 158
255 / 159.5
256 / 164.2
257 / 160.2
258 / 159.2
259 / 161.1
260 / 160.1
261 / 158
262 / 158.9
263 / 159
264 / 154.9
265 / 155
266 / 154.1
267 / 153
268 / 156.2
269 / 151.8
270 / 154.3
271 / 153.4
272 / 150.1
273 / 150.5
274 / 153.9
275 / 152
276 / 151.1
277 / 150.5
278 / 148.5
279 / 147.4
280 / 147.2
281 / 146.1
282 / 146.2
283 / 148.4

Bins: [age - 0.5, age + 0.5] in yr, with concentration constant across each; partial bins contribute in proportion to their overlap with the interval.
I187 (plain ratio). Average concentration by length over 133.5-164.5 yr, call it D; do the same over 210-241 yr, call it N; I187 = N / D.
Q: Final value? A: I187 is 0.81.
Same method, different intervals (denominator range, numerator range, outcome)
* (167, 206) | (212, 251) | 0.77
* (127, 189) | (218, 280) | 0.77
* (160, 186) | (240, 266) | 0.82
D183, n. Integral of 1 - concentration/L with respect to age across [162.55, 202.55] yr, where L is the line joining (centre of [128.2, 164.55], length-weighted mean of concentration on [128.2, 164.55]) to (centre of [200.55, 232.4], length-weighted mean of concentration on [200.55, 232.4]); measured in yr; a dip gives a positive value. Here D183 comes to -3.8 yr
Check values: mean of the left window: 196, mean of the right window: 167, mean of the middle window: 198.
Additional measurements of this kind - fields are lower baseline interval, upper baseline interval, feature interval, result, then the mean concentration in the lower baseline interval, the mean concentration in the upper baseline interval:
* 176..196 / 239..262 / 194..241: 3.3 yr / 204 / 155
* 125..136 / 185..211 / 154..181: 2.1 yr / 202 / 194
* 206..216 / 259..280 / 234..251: 1.2 yr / 175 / 154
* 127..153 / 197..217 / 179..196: -1.2 yr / 212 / 181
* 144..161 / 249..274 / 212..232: 1.4 yr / 196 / 156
